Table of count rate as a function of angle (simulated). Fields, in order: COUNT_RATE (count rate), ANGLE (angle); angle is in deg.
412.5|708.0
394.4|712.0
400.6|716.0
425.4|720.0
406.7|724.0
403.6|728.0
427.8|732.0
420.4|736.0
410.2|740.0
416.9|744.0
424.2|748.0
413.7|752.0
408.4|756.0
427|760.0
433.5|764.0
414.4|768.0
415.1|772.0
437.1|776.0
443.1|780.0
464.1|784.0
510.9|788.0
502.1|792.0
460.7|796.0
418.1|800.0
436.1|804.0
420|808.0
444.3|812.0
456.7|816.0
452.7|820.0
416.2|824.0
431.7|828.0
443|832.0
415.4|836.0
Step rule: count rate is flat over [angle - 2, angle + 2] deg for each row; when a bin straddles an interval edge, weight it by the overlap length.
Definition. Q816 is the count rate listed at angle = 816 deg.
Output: 456.7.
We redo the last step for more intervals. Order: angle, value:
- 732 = 427.8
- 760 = 427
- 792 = 502.1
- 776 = 437.1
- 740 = 410.2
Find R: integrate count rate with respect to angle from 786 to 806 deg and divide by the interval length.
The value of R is 466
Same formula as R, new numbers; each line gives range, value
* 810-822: 451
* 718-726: 416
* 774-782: 440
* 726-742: 416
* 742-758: 416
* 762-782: 429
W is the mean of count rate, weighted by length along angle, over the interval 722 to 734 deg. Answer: 413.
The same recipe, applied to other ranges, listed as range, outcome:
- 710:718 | 398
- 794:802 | 439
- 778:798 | 476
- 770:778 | 426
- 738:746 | 414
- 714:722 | 413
